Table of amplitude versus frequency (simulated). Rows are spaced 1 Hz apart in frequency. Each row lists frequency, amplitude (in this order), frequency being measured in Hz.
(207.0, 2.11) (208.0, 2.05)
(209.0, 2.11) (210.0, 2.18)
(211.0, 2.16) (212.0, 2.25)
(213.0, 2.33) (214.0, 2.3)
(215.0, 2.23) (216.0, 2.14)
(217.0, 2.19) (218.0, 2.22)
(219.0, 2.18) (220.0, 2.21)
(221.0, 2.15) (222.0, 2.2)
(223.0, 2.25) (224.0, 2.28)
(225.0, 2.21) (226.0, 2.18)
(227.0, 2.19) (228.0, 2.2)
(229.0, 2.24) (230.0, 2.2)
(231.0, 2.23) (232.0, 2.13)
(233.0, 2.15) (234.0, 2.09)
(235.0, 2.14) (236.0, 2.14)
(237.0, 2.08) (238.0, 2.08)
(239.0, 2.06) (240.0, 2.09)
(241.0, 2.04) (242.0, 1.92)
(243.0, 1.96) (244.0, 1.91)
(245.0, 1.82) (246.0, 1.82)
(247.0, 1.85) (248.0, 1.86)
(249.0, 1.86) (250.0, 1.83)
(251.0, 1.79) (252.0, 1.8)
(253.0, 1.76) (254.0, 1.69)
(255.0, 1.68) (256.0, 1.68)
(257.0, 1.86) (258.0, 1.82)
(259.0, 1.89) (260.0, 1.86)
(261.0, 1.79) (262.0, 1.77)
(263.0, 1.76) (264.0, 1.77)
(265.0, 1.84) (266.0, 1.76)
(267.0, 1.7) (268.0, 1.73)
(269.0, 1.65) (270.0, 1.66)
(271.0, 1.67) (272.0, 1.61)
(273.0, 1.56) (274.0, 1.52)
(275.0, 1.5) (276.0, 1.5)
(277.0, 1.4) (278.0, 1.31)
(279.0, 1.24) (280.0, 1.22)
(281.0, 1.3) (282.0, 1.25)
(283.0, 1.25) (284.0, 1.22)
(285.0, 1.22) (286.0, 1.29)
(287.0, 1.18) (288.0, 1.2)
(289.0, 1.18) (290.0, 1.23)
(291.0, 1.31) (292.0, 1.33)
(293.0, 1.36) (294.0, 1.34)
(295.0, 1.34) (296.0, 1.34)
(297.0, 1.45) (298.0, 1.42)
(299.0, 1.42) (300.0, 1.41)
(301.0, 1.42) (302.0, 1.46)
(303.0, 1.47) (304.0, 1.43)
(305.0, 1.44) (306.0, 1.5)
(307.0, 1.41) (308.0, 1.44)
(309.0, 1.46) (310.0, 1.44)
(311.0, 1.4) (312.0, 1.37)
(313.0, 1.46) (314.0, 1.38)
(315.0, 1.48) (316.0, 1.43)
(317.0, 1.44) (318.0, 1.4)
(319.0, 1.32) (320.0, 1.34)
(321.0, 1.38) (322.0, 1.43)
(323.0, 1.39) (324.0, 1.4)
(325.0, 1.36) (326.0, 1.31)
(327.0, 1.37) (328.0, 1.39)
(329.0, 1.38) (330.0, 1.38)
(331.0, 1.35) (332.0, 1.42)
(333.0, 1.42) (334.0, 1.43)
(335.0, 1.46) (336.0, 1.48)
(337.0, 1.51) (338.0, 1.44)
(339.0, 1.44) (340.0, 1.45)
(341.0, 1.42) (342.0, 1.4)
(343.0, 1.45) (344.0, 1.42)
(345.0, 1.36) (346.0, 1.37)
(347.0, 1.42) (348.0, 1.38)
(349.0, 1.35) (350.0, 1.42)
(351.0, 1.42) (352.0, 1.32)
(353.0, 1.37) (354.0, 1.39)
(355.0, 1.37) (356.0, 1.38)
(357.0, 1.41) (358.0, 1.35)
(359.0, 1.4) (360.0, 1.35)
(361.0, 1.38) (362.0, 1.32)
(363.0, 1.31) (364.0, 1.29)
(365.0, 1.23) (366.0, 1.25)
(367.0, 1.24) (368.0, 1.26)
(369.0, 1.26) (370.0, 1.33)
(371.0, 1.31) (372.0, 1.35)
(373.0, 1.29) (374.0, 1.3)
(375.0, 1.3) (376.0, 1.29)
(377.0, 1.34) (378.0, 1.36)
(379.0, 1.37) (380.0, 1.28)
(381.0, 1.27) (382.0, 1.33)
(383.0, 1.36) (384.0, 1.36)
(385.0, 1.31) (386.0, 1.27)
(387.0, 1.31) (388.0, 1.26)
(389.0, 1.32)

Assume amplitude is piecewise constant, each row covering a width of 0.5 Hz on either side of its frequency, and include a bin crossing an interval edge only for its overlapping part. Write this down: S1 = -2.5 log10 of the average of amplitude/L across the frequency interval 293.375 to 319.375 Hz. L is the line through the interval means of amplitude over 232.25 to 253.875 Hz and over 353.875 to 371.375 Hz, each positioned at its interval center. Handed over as 0.143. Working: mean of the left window 1.95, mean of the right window 1.32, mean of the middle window 1.42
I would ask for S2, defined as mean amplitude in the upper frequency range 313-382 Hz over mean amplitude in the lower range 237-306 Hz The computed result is 0.86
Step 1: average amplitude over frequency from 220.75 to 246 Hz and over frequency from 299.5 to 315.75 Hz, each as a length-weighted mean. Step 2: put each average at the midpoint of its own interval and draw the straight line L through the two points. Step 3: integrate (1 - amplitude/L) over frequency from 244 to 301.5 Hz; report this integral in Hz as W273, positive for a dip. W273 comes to 6.8 Hz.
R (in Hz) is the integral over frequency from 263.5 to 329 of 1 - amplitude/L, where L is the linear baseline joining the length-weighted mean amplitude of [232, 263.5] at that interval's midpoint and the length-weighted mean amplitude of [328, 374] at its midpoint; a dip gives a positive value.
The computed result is 9.2 Hz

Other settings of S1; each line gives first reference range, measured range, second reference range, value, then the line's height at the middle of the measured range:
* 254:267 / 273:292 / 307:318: 0.245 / 1.63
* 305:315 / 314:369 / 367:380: -0.008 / 1.37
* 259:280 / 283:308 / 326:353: 0.146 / 1.54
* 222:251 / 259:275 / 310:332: 0.069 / 1.82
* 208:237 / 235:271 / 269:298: -0.044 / 1.78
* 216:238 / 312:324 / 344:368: 0.139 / 1.6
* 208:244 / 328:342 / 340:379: 0.051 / 1.5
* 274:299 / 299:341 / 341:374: -0.068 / 1.33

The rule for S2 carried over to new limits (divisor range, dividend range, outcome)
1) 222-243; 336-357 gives 0.66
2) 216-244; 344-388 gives 0.62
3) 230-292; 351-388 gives 0.78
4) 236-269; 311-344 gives 0.76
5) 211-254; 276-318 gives 0.65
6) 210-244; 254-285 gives 0.73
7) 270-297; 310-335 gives 1.03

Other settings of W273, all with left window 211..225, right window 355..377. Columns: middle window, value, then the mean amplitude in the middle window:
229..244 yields 0.1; 2.09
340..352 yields 0.3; 1.4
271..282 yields 2.6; 1.42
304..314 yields 1.4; 1.43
